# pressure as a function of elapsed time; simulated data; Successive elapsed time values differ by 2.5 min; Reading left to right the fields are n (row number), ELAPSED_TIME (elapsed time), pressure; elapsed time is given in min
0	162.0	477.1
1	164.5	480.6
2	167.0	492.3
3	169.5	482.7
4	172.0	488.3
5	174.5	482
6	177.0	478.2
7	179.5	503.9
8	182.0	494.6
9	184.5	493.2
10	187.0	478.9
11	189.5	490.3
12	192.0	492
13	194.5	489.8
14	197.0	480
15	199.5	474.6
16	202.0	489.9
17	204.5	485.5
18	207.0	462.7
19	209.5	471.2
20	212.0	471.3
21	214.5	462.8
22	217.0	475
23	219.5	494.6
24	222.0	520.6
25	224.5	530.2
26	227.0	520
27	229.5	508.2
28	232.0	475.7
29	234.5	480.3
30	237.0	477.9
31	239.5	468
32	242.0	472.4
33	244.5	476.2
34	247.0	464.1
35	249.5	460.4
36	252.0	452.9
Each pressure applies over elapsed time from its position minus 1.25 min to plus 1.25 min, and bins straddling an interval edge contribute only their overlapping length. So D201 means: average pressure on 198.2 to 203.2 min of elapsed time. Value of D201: 482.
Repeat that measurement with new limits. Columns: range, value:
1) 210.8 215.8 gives 467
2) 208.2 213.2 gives 471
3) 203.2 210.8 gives 473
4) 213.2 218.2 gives 469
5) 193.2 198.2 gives 485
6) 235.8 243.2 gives 473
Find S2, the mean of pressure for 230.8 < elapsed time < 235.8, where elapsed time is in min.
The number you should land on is 478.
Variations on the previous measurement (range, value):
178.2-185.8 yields 497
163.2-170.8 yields 485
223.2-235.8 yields 503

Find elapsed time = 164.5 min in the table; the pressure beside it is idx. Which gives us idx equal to 480.6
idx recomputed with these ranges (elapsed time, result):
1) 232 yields 475.7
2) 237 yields 477.9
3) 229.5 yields 508.2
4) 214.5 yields 462.8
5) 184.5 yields 493.2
